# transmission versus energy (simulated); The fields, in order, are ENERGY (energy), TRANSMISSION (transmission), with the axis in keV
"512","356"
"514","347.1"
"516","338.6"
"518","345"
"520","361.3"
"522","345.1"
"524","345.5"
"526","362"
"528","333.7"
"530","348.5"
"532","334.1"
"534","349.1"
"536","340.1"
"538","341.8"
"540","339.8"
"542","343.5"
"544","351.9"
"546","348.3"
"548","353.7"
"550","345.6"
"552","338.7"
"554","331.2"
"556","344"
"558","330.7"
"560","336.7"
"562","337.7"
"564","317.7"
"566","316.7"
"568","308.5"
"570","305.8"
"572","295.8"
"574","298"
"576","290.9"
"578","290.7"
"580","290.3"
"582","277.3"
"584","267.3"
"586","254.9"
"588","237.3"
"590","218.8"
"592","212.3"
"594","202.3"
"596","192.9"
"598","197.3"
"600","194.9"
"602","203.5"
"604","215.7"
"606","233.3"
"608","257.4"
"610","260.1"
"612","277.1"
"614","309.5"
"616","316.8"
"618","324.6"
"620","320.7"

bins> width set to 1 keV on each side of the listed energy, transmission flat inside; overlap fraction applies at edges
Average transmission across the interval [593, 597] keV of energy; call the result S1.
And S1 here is 198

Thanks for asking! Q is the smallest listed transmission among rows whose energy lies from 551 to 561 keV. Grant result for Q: 330.7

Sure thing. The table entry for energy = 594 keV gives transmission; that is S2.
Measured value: 202.3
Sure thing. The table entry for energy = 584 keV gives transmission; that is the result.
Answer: 267.3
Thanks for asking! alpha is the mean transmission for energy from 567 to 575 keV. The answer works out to 302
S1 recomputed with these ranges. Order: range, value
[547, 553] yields 346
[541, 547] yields 348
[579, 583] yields 284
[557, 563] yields 335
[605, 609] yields 245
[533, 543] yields 343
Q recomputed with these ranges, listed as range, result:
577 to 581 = 290.3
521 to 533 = 333.7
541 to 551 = 343.5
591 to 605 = 192.9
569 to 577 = 290.9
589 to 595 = 202.3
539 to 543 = 339.8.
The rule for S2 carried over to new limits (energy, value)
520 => 361.3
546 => 348.3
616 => 316.8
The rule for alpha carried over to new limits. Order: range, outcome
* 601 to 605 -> 210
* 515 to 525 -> 347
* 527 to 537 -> 341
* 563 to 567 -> 317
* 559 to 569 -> 323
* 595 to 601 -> 195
